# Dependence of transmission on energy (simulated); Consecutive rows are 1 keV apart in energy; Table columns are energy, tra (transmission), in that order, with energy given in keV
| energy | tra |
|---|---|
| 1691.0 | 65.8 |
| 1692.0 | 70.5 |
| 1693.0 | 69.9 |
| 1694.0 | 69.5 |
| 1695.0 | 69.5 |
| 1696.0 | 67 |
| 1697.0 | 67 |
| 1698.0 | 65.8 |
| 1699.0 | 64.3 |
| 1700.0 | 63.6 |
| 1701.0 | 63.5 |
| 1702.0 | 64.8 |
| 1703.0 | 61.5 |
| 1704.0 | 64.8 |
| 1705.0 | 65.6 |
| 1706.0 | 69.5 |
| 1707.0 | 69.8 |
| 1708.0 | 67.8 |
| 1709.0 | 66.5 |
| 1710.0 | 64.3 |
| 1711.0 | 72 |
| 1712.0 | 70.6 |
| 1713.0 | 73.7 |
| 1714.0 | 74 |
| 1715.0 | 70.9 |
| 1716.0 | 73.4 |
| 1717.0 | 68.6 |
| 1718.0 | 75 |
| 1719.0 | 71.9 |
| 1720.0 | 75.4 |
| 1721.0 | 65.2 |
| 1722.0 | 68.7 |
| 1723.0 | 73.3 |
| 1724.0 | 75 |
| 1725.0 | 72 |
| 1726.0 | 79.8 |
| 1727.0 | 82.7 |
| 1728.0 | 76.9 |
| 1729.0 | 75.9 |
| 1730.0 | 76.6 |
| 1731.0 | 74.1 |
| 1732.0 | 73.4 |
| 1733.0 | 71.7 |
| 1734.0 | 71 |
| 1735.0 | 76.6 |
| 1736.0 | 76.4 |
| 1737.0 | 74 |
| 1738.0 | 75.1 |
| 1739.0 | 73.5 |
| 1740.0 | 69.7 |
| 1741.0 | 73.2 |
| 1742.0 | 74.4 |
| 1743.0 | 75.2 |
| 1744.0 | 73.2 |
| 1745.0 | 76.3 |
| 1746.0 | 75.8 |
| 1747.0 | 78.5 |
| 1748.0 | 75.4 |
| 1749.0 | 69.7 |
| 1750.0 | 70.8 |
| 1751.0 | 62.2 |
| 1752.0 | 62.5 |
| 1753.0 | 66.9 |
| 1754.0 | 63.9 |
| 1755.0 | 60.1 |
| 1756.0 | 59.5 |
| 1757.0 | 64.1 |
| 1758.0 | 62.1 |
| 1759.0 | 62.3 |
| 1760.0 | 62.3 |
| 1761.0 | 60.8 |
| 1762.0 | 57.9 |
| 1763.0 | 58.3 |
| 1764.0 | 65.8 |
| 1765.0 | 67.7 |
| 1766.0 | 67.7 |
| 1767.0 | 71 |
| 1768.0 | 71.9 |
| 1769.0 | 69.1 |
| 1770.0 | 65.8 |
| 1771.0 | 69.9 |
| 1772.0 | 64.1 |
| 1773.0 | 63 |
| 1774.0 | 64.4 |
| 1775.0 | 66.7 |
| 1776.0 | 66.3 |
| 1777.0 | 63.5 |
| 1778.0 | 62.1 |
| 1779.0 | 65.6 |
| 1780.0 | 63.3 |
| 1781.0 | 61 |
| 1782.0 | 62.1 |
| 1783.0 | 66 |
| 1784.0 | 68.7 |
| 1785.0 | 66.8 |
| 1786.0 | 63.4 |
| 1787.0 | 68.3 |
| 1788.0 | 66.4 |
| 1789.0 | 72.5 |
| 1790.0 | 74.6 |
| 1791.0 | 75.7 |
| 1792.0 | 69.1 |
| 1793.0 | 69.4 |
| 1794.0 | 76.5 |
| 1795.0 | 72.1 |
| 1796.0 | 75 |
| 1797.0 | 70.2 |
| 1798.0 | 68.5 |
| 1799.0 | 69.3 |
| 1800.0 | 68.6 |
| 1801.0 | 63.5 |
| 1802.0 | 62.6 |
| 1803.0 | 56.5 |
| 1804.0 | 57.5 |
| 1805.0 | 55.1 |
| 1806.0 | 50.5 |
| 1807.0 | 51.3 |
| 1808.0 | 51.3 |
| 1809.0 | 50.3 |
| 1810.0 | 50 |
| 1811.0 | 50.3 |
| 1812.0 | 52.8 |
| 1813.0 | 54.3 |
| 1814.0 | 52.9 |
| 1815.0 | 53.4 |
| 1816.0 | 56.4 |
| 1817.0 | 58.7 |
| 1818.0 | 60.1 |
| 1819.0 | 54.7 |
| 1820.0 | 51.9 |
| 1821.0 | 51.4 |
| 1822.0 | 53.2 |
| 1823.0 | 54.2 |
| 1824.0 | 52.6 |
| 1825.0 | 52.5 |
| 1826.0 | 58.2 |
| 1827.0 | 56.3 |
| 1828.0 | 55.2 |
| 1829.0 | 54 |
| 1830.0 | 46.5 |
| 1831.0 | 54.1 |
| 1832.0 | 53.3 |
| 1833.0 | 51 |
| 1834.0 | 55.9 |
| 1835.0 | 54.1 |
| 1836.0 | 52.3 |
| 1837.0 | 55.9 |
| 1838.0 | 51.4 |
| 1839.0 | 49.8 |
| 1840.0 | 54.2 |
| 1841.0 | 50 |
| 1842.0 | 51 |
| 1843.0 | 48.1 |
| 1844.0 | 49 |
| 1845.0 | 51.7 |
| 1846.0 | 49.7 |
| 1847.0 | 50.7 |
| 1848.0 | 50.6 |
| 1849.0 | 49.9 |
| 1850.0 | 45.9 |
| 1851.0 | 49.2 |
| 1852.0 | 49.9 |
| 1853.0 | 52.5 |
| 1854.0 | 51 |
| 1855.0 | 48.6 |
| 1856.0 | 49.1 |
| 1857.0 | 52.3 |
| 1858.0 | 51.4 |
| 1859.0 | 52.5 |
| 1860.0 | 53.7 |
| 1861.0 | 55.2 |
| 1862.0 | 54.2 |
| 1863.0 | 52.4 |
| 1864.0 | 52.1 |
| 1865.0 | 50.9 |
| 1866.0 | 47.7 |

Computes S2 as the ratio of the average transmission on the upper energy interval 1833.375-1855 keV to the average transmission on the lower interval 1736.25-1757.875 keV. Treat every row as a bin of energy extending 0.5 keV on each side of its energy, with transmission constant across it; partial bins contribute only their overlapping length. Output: 0.73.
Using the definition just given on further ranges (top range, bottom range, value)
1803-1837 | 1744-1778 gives 0.81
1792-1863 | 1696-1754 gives 0.77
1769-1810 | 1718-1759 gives 0.90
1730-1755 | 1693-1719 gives 1.06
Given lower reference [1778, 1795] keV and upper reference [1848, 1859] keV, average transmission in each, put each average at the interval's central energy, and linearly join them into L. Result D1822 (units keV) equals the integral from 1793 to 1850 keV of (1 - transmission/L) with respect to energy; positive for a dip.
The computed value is 3.0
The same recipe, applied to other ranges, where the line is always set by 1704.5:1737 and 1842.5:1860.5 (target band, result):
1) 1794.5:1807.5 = -0.9 keV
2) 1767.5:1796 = -2.5 keV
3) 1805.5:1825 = 1.1 keV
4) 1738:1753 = -0.8 keV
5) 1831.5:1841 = 0.0 keV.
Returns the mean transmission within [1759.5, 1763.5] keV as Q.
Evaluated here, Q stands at 59.8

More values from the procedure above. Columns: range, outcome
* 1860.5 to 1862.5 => 54.7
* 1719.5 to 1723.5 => 70.7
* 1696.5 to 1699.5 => 65.7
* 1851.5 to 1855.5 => 50.5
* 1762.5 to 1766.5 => 64.9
